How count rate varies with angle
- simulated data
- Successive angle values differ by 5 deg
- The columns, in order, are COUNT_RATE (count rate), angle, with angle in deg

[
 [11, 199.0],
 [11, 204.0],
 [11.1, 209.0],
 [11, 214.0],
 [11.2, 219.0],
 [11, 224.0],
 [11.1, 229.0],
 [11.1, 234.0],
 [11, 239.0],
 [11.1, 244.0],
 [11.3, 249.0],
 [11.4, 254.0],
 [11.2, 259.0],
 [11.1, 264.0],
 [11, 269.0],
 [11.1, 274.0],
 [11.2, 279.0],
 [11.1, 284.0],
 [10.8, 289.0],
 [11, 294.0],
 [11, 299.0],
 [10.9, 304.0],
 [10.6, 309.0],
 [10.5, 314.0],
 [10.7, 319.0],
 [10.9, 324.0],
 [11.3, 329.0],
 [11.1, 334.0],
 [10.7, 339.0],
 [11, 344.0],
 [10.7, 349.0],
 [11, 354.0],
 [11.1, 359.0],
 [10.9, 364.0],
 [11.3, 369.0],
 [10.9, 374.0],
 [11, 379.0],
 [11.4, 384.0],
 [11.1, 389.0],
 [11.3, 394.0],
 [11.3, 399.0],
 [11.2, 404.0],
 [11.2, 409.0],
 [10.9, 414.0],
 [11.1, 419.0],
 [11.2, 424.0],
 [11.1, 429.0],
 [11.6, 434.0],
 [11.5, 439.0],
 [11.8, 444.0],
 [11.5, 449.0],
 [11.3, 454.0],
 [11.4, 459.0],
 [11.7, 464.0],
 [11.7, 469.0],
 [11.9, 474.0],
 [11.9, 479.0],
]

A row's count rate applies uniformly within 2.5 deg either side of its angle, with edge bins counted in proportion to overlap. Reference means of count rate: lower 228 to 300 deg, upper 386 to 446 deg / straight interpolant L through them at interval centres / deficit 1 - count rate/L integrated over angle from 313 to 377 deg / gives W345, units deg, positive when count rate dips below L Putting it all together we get 1.4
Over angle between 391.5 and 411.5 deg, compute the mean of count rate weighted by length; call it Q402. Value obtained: 11.2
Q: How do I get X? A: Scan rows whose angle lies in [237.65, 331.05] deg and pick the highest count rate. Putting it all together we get 11.4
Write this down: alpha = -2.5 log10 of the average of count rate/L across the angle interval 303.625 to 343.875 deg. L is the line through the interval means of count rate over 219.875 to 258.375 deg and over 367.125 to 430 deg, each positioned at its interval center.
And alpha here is 0.03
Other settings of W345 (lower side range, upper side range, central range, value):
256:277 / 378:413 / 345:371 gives 0.43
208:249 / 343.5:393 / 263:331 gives 0.81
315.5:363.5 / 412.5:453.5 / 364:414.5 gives -0.02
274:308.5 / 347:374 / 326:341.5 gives -0.05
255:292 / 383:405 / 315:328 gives 0.38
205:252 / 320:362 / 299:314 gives 0.35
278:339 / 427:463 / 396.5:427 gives 0.50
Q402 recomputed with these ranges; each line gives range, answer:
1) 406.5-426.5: 11.1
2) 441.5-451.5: 11.7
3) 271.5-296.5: 11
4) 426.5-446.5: 11.5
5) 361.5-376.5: 11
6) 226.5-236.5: 11.1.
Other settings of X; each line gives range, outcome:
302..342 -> 11.3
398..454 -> 11.8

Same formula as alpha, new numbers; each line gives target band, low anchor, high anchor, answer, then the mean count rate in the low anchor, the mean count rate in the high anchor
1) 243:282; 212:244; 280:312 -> -0.019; 11.1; 10.9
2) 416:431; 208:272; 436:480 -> 0.040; 11.1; 11.6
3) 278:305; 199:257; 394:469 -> 0.019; 11.1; 11.4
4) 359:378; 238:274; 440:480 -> 0.037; 11.2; 11.6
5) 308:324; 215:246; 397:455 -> 0.053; 11.1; 11.3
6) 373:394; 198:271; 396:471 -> 0.016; 11.1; 11.4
